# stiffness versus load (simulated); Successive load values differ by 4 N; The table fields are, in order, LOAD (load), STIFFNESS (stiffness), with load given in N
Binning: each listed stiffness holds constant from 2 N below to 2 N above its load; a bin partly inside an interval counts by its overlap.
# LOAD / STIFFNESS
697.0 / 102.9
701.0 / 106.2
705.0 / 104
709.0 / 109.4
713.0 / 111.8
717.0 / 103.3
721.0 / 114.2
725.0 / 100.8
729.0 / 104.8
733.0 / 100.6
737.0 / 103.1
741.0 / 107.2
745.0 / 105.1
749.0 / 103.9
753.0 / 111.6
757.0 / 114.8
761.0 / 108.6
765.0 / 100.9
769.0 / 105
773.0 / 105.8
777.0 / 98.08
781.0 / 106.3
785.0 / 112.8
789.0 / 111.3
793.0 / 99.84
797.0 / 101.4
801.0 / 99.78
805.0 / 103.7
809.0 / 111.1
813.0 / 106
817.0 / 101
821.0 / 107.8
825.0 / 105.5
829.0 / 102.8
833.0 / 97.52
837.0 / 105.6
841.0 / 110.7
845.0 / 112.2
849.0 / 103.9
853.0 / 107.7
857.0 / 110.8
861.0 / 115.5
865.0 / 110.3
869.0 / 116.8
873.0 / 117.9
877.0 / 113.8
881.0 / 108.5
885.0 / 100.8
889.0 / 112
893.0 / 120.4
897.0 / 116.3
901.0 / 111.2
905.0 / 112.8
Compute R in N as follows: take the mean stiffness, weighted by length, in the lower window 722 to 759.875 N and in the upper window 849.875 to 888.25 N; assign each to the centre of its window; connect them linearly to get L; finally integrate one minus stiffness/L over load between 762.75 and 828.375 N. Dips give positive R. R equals 2.11 N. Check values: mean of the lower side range 106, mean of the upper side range 111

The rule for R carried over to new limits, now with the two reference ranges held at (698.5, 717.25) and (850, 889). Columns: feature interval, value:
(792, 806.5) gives 1.09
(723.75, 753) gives 1.00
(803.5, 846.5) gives 1.69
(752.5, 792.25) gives 0.60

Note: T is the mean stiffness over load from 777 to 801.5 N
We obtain 105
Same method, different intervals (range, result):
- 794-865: 106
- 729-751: 104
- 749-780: 106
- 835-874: 111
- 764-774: 104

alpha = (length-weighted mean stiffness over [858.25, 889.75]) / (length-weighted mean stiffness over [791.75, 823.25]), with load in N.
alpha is 1.1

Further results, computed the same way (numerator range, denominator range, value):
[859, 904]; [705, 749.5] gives 1.07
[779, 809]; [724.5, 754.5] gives 1.01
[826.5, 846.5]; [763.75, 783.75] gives 1.02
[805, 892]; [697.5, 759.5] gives 1.02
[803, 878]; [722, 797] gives 1.03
